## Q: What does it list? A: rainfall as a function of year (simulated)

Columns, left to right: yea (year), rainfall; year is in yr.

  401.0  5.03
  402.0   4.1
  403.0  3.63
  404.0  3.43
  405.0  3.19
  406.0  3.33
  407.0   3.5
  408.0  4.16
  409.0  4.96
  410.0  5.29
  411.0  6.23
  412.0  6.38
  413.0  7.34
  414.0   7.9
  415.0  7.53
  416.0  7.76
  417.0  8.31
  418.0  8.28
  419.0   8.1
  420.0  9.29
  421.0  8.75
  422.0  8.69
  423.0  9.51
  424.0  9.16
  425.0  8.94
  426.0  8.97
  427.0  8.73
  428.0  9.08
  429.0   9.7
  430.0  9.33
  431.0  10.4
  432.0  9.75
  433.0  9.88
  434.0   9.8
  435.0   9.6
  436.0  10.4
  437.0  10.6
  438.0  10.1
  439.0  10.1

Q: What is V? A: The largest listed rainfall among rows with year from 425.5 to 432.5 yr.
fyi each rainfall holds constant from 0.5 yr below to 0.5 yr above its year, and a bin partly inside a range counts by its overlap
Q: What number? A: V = 10.4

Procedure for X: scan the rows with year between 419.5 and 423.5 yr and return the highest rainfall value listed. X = 9.51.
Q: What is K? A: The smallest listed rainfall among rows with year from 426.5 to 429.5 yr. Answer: 8.73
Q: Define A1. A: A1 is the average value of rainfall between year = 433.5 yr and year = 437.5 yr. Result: 10.1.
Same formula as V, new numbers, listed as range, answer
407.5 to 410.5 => 5.29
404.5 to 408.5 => 4.16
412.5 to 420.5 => 9.29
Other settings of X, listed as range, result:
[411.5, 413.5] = 7.34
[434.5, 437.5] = 10.6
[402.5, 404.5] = 3.63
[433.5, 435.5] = 9.8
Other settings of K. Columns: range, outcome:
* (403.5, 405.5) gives 3.19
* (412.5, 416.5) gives 7.34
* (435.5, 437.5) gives 10.4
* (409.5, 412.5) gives 5.29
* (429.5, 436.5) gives 9.33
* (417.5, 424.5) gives 8.1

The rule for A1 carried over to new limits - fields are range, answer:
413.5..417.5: 7.88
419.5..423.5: 9.06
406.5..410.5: 4.48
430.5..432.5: 10.1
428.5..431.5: 9.81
